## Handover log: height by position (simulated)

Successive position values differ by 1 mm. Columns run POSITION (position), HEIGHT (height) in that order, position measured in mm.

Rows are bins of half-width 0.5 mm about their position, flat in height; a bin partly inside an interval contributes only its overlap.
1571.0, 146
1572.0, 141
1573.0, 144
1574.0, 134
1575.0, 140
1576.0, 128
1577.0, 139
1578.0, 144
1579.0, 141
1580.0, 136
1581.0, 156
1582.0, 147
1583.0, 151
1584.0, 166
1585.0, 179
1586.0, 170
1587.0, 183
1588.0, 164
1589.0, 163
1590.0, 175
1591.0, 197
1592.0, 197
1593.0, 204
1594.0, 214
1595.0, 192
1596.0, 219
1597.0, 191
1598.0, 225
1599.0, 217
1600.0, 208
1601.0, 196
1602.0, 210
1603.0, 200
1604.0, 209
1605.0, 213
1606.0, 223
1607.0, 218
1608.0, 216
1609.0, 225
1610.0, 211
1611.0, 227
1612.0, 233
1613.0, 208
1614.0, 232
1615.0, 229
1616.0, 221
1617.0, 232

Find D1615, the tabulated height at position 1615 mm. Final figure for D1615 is 229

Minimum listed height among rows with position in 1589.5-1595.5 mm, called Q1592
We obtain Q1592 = 175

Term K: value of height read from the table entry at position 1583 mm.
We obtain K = 151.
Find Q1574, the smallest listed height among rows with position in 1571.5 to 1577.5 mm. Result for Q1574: 128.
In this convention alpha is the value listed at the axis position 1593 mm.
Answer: 204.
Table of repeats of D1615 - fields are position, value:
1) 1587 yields 183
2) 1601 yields 196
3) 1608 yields 216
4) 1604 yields 209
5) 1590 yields 175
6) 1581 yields 156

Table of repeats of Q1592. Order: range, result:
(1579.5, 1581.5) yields 136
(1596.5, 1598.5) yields 191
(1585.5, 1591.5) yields 163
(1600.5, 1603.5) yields 196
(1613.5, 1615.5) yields 229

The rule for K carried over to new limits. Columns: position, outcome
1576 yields 128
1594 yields 214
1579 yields 141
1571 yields 146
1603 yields 200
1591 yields 197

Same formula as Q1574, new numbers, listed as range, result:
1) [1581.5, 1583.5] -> 147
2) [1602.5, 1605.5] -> 200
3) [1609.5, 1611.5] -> 211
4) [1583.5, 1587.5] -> 166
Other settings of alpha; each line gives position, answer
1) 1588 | 164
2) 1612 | 233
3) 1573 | 144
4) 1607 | 218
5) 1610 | 211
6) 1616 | 221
